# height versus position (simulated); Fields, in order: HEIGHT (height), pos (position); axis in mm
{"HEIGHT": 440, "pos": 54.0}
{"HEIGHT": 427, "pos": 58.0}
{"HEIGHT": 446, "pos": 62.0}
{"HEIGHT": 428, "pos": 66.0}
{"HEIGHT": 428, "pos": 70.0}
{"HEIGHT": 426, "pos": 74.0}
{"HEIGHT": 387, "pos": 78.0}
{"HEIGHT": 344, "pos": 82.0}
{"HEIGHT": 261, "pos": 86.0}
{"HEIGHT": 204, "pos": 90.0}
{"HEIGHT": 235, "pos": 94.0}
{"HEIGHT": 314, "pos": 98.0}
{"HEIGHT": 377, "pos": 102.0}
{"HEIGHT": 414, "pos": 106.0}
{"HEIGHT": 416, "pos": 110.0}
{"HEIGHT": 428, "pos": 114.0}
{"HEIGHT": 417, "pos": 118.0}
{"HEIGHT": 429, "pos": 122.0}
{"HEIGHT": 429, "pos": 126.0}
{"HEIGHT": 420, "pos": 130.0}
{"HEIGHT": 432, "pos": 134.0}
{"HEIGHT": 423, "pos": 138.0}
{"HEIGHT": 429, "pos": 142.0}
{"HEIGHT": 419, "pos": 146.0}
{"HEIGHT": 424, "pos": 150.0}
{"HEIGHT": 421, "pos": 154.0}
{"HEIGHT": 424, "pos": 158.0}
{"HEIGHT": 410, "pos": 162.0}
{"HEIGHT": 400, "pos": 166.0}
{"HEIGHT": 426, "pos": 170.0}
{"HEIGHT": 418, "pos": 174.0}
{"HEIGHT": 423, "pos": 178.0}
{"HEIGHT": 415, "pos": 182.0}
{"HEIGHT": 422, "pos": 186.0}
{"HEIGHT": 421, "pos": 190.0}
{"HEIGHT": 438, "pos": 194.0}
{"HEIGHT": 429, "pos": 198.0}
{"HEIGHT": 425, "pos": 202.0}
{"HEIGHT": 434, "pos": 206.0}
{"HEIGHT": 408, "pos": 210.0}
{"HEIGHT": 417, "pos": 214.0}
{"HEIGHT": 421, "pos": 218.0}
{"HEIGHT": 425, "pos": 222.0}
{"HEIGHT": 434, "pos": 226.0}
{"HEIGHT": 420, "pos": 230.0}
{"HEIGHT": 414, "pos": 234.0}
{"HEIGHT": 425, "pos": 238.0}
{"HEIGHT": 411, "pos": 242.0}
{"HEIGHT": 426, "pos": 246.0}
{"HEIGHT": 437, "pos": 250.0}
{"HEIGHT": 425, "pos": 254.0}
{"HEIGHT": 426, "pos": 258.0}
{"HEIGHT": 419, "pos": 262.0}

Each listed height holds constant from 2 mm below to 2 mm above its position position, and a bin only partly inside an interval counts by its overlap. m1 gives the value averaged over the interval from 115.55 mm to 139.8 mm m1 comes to 425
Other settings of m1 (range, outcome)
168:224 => 423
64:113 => 354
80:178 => 389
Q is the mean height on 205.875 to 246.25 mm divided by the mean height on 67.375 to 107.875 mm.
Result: 1.2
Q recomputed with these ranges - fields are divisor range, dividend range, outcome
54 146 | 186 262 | 1.09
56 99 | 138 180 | 1.18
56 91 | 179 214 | 1.12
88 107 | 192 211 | 1.41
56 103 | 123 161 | 1.19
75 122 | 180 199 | 1.21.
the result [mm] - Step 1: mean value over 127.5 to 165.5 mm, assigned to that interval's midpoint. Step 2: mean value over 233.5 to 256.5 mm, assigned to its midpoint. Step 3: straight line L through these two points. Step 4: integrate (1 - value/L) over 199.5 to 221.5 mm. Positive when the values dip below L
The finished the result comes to 0.1 mm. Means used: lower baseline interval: 422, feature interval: 421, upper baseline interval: 424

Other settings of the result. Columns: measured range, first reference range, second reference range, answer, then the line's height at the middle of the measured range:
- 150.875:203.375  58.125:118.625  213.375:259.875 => -2.5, 402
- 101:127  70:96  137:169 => -3.8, 363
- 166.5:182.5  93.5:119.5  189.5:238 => -0.5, 407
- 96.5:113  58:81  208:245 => 1.4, 420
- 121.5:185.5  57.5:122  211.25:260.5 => -4.3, 395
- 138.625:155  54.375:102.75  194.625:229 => -1.3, 392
